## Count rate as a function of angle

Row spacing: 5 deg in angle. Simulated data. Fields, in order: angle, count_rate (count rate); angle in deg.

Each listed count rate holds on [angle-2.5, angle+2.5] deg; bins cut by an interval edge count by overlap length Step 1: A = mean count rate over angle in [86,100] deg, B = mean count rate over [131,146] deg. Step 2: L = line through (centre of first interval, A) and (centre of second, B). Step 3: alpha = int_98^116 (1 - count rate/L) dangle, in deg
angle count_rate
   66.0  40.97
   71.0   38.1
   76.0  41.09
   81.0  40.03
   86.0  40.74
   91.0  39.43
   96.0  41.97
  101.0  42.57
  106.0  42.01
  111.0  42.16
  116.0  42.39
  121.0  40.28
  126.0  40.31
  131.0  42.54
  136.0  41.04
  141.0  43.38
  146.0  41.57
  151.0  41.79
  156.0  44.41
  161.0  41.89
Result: -0.4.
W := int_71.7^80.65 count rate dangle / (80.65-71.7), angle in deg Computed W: 40.2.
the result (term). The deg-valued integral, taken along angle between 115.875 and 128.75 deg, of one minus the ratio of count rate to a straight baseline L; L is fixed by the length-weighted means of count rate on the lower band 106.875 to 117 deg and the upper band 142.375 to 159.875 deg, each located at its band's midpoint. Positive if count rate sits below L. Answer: 0.5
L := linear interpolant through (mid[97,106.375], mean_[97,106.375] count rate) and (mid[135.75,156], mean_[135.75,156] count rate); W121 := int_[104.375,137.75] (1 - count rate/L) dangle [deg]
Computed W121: 0.6 deg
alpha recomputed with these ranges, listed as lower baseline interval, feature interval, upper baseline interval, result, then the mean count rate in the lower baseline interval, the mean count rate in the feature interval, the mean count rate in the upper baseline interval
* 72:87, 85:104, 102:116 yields 0.03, 40.4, 41.2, 42.2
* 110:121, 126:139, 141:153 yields 0.12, 41.8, 41.6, 42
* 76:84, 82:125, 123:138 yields -0.58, 40.4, 41.4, 41.3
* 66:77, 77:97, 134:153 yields -0.14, 39.7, 40.5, 42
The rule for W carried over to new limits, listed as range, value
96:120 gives 42.1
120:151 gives 41.6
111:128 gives 41.2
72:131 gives 41.2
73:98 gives 40.6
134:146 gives 42.1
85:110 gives 41.4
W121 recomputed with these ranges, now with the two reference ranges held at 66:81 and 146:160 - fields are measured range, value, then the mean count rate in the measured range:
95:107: -0.4 deg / 42.2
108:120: -0.2 deg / 42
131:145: 0.0 deg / 42.2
